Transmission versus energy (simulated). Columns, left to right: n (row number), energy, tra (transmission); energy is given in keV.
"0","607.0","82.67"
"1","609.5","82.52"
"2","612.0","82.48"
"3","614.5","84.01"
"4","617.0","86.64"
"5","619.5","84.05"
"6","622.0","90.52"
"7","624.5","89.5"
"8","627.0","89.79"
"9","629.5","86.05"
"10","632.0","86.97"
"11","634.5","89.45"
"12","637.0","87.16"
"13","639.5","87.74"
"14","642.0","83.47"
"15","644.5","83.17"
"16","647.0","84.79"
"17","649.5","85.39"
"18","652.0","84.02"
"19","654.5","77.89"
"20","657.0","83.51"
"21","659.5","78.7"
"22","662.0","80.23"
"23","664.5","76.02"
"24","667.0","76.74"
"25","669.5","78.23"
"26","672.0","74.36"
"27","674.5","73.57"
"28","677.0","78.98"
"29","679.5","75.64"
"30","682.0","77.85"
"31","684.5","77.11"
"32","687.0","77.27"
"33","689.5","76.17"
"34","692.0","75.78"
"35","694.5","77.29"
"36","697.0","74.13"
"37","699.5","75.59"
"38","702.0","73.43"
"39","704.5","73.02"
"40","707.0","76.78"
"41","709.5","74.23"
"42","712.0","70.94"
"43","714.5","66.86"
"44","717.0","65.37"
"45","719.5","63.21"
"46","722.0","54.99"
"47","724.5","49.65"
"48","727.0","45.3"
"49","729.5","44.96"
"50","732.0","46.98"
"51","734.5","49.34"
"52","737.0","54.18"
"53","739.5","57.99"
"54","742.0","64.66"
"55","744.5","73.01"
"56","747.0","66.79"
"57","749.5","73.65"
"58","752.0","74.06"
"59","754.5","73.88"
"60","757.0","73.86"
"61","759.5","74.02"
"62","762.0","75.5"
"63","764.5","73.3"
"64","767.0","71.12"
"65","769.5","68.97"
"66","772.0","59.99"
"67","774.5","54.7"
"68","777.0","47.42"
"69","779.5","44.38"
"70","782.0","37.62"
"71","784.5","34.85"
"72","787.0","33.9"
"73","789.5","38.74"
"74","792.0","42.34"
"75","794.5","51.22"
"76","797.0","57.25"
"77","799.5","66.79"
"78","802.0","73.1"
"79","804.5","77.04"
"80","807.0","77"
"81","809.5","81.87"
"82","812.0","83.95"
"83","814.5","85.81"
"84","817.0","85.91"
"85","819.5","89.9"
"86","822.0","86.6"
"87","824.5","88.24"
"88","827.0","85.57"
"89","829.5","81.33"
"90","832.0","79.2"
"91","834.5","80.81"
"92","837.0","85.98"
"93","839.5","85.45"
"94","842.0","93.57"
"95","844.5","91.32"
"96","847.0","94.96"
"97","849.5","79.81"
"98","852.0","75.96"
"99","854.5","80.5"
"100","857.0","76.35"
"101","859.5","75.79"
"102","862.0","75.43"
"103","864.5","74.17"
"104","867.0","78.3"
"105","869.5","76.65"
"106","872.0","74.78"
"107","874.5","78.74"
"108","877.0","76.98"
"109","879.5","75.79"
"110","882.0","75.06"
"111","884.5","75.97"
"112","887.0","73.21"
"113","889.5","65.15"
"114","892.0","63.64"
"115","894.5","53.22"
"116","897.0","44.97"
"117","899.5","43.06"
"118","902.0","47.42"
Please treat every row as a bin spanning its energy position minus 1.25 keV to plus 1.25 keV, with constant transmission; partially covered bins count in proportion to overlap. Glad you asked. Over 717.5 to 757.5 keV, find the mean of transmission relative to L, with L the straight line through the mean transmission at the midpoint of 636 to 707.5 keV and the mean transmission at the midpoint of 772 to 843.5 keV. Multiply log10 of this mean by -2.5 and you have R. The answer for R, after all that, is 0.22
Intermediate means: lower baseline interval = 78.8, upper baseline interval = 68.9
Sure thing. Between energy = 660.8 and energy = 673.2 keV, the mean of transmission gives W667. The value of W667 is 77.1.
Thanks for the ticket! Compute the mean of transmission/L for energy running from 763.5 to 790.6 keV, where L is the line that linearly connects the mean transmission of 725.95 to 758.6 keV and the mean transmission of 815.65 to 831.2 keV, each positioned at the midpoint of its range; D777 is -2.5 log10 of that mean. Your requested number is 0.36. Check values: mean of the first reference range 61.7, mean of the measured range 51.2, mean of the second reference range 86.1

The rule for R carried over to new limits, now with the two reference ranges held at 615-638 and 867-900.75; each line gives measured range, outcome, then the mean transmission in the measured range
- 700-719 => 0.142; 71.4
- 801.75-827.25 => -0.143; 83.5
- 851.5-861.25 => -0.106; 77.2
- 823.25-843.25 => -0.184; 85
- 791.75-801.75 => 0.282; 57.5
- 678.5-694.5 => 0.086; 76.7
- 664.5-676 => 0.115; 75.8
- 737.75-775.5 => 0.129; 68.9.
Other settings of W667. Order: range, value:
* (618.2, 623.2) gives 87.2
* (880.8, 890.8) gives 72.3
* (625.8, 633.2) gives 87.6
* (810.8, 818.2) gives 85.2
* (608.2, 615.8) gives 83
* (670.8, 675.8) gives 74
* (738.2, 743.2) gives 61.2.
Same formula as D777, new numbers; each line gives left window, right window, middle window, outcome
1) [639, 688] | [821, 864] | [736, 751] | 0.236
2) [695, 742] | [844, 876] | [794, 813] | 0.013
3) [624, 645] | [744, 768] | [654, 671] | 0.068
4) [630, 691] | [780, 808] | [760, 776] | -0.150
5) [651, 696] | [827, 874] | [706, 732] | 0.286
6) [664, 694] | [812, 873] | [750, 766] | 0.077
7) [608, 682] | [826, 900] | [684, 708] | 0.077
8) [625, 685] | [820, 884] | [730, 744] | 0.425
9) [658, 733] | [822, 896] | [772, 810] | 0.355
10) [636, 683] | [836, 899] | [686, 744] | 0.218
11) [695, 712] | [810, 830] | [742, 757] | 0.104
